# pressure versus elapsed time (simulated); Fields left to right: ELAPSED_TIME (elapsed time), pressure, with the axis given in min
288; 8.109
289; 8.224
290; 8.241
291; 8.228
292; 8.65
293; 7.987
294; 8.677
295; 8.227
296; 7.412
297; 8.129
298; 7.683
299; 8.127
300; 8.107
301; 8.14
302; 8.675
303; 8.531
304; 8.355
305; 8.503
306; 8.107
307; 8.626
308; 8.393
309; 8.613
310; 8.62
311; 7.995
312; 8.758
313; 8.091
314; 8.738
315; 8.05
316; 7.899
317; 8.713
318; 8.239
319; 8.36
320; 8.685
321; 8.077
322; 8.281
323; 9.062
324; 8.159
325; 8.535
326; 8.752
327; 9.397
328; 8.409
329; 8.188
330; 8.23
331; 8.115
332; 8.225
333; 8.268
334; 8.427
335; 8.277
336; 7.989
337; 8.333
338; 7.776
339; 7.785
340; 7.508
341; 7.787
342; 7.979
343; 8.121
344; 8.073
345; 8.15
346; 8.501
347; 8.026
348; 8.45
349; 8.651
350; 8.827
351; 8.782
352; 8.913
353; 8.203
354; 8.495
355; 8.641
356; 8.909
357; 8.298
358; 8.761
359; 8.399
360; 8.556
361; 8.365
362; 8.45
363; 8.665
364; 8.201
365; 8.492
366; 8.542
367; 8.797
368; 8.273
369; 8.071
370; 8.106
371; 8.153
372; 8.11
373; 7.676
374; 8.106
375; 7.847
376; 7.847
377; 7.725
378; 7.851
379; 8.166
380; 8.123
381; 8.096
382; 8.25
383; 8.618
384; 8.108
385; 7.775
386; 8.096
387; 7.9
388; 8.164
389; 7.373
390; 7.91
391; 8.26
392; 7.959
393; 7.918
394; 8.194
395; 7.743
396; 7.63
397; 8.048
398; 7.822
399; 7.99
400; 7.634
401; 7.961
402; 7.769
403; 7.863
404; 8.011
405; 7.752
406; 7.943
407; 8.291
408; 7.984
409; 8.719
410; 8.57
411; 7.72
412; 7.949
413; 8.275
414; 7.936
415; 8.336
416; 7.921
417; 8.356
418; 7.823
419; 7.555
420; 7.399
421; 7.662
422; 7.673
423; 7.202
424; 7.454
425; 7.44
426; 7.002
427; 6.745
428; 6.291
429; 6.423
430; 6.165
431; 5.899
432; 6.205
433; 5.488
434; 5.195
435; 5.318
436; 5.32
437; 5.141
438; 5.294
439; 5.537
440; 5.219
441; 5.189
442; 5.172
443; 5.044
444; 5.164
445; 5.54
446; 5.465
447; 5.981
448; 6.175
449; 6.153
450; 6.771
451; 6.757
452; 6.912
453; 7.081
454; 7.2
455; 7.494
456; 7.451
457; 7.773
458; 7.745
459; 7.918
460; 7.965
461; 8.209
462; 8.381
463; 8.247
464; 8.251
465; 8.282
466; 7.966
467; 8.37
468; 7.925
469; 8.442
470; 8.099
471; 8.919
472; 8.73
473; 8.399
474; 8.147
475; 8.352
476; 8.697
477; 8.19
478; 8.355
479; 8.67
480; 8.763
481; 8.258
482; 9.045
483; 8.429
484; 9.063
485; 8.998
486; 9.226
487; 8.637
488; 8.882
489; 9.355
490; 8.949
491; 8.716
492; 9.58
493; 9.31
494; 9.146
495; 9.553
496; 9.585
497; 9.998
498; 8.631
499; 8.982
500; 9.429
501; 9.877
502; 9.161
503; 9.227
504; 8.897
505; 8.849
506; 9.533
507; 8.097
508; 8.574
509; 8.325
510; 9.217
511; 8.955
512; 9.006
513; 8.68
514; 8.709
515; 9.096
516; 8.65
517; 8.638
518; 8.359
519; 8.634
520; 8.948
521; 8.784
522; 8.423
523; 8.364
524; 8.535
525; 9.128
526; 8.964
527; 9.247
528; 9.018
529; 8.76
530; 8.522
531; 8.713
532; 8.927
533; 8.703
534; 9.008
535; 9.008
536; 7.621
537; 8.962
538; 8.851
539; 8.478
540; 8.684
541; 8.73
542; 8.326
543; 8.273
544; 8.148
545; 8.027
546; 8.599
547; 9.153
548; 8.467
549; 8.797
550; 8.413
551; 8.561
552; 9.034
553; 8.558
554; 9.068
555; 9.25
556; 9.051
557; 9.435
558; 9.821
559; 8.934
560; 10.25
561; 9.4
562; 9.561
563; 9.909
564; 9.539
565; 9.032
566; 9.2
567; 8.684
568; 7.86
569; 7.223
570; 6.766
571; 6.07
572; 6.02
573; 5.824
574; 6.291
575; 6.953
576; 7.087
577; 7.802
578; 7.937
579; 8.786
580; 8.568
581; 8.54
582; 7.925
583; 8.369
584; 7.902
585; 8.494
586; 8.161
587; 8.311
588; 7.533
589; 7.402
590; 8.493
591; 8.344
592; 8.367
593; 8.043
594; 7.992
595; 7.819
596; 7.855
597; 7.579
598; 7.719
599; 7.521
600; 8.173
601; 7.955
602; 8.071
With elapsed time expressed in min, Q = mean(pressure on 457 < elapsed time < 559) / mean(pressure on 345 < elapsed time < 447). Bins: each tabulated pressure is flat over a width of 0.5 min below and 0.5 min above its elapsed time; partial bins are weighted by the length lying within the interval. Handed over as 1.1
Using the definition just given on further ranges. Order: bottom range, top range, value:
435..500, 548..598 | 1.06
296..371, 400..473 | 0.86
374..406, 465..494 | 1.09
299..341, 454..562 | 1.05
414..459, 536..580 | 1.28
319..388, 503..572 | 1.05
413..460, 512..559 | 1.32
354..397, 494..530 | 1.09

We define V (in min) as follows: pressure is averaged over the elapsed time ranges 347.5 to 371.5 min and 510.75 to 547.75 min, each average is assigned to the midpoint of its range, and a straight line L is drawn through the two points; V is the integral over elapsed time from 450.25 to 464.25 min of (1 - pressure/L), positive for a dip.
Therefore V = 1.6 min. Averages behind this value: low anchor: 8.5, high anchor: 8.69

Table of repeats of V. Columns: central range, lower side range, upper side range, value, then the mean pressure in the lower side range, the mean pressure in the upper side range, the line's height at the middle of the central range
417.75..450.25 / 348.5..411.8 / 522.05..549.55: 8.47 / 8.17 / 8.66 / 8.34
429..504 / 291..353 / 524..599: 5.98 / 8.31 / 8.39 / 8.36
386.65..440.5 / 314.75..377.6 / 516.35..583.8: 6.77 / 8.31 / 8.5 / 8.37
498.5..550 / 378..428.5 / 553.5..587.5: -3.70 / 7.87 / 8.29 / 8.18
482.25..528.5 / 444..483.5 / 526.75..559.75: -3.84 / 7.75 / 8.77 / 8.28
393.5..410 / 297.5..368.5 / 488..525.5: 1.20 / 8.37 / 8.97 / 8.61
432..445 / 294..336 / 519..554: 4.91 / 8.35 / 8.67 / 8.53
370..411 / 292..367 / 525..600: 1.76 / 8.35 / 8.37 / 8.36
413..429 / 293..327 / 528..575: 1.75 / 8.35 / 8.52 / 8.43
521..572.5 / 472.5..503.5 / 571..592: -3.13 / 8.96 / 7.71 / 8.17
